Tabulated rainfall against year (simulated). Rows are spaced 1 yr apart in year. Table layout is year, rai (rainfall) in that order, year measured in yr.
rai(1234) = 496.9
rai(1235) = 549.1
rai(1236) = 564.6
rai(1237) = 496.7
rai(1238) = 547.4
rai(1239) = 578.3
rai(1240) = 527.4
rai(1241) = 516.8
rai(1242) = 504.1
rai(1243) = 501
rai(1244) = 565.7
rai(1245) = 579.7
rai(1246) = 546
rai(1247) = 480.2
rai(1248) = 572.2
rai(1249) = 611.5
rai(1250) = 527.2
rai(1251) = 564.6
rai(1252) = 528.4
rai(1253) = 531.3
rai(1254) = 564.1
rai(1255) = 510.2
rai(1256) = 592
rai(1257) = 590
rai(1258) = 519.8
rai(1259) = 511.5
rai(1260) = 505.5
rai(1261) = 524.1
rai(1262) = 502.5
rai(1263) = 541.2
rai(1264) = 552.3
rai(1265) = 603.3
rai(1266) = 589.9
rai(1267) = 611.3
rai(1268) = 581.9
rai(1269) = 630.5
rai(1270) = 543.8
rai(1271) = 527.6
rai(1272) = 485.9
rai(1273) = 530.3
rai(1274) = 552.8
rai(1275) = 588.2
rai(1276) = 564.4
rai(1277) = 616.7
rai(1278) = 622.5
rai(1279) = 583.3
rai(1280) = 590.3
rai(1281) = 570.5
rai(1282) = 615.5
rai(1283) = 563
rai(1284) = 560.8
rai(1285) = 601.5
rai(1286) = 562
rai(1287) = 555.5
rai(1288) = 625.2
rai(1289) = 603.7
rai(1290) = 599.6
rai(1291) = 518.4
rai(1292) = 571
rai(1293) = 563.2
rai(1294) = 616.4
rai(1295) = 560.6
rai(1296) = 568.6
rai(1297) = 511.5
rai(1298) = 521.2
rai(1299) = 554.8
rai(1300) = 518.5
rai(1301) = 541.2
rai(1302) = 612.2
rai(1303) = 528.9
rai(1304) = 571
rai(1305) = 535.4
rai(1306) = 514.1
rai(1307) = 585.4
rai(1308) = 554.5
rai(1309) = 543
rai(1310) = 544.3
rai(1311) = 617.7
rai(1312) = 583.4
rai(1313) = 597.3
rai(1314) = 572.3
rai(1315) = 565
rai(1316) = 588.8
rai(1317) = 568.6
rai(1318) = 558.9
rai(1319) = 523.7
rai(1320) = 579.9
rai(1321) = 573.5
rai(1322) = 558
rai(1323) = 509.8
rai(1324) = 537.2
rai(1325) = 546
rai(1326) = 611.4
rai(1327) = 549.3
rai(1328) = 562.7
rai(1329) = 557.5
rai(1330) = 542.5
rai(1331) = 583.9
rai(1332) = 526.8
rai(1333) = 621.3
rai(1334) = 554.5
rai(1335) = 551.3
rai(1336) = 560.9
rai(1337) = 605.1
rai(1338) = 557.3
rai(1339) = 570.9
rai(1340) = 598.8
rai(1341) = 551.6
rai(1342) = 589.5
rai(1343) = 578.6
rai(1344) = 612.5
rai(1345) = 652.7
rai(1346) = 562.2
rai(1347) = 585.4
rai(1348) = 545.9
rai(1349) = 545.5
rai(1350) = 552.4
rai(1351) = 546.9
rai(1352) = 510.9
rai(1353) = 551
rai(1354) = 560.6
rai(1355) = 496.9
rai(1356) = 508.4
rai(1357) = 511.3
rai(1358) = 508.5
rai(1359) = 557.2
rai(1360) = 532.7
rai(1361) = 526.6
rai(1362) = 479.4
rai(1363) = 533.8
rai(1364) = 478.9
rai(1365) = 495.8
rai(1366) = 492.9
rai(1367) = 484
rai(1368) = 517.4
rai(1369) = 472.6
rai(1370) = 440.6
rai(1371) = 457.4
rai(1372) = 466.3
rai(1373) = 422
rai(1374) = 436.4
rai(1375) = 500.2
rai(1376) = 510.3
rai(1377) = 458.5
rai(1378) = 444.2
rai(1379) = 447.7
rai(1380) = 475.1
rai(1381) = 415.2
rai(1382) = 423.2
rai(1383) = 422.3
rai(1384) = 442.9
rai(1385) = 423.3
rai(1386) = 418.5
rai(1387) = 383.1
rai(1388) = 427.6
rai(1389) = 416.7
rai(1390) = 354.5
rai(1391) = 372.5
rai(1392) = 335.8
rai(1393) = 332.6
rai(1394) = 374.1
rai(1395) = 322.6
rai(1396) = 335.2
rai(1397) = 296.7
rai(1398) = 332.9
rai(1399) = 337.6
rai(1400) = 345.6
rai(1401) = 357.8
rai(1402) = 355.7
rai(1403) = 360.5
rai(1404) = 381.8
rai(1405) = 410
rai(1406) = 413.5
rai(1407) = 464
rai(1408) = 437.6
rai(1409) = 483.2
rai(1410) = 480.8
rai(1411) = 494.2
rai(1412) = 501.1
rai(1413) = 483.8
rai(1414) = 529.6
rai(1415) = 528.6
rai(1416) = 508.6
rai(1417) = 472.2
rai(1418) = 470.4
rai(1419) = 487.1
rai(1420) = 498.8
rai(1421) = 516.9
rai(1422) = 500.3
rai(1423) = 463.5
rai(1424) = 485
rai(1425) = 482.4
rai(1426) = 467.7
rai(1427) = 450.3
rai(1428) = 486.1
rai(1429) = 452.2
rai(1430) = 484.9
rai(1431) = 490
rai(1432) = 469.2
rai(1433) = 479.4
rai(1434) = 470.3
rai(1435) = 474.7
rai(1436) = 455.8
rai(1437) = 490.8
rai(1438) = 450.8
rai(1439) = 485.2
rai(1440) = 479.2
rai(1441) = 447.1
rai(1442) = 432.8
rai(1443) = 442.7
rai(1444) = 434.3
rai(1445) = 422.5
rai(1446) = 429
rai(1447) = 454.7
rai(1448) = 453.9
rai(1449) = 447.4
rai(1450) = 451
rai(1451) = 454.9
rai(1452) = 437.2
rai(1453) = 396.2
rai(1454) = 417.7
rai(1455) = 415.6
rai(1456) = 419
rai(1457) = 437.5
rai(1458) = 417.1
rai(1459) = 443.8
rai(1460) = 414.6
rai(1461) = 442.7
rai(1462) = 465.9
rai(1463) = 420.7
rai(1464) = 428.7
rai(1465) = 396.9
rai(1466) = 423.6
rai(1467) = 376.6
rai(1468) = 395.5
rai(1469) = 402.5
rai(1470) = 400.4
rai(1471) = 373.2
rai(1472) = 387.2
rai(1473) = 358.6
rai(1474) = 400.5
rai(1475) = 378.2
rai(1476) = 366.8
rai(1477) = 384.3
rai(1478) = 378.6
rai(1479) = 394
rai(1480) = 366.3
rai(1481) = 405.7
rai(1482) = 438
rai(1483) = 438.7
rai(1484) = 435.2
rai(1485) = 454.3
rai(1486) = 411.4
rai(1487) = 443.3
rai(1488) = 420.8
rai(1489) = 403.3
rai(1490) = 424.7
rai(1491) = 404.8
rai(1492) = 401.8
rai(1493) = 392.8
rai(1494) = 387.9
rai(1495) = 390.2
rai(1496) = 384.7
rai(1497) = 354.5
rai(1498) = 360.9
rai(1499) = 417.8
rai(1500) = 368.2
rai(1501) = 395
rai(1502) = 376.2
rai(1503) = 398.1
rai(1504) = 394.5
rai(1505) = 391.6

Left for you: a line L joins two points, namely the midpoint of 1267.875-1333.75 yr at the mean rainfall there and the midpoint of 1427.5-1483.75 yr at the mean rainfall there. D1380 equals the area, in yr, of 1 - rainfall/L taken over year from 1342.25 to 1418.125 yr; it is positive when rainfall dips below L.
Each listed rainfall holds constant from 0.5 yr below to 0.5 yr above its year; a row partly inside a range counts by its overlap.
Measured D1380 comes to 5.3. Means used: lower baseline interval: 566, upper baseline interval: 430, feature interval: 462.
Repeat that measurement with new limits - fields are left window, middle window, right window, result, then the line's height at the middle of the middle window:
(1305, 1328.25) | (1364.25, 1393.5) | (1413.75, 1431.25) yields 4.5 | 518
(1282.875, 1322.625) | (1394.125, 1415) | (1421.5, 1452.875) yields 3.3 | 486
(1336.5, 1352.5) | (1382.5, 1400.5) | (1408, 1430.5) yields 5.1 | 519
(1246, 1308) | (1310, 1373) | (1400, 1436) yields -3.6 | 516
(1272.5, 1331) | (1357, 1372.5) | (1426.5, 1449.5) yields 0.6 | 517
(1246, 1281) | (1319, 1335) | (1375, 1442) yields -1.7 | 506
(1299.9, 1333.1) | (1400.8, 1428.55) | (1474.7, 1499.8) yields 0.3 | 469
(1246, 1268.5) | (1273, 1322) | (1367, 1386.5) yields -4.9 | 518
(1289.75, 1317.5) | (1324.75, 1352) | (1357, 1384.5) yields -2.8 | 517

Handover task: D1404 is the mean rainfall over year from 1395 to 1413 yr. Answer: 400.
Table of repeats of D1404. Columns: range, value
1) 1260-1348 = 567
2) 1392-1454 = 442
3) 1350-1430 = 453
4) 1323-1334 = 561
